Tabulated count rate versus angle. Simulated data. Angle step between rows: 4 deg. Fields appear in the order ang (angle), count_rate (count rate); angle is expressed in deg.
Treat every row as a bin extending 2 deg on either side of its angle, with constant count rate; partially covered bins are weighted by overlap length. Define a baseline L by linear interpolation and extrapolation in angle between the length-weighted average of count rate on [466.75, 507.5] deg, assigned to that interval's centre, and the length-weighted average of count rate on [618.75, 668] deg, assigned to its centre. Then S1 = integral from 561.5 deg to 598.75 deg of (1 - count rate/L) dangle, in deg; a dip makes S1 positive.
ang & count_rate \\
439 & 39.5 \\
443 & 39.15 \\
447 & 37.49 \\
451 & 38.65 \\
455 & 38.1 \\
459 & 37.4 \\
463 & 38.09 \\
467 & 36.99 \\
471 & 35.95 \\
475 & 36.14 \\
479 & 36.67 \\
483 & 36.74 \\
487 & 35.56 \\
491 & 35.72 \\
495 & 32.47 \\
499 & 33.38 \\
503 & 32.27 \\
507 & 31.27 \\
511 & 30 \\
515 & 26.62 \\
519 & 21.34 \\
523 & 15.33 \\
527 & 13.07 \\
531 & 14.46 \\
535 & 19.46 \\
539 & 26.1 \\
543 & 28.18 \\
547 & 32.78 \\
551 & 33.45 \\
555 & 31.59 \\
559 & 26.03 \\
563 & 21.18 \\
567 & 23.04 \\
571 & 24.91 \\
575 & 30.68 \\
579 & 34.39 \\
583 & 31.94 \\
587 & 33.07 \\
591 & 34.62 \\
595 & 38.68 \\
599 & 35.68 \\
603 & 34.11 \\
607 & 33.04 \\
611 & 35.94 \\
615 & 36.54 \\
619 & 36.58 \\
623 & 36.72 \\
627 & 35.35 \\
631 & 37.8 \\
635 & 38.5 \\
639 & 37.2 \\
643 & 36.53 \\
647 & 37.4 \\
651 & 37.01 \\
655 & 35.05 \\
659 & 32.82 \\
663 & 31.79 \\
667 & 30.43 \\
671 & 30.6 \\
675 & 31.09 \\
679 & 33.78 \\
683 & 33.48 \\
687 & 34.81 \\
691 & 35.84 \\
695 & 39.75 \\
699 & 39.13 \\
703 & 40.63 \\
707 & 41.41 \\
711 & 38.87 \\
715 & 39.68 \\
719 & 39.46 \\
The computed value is 4.97 deg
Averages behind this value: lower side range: 34.9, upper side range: 35.7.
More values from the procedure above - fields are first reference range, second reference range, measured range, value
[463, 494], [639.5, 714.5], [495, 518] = 3.6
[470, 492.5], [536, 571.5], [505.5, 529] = 6.8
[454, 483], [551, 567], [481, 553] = 8.9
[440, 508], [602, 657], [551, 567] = 4.2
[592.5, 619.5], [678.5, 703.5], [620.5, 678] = 2.1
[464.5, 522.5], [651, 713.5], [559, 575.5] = 4.5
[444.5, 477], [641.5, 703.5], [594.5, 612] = 0.2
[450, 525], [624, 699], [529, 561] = 6.8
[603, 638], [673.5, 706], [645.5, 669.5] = 1.5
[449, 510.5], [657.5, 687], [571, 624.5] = -1.5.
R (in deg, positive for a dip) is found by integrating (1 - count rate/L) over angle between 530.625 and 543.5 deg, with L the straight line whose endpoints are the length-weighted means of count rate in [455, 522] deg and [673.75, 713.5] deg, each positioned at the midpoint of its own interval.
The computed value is 4.5 deg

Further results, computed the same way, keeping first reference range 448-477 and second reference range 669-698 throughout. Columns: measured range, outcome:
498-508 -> 1.2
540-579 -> 8.4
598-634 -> -0.6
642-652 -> -0.6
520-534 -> 8.2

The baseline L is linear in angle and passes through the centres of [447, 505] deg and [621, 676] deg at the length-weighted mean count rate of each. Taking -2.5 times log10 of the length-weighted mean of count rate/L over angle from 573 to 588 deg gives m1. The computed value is 0.09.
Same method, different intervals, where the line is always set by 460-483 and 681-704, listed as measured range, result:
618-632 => 0.015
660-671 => 0.189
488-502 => 0.091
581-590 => 0.132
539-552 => 0.207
